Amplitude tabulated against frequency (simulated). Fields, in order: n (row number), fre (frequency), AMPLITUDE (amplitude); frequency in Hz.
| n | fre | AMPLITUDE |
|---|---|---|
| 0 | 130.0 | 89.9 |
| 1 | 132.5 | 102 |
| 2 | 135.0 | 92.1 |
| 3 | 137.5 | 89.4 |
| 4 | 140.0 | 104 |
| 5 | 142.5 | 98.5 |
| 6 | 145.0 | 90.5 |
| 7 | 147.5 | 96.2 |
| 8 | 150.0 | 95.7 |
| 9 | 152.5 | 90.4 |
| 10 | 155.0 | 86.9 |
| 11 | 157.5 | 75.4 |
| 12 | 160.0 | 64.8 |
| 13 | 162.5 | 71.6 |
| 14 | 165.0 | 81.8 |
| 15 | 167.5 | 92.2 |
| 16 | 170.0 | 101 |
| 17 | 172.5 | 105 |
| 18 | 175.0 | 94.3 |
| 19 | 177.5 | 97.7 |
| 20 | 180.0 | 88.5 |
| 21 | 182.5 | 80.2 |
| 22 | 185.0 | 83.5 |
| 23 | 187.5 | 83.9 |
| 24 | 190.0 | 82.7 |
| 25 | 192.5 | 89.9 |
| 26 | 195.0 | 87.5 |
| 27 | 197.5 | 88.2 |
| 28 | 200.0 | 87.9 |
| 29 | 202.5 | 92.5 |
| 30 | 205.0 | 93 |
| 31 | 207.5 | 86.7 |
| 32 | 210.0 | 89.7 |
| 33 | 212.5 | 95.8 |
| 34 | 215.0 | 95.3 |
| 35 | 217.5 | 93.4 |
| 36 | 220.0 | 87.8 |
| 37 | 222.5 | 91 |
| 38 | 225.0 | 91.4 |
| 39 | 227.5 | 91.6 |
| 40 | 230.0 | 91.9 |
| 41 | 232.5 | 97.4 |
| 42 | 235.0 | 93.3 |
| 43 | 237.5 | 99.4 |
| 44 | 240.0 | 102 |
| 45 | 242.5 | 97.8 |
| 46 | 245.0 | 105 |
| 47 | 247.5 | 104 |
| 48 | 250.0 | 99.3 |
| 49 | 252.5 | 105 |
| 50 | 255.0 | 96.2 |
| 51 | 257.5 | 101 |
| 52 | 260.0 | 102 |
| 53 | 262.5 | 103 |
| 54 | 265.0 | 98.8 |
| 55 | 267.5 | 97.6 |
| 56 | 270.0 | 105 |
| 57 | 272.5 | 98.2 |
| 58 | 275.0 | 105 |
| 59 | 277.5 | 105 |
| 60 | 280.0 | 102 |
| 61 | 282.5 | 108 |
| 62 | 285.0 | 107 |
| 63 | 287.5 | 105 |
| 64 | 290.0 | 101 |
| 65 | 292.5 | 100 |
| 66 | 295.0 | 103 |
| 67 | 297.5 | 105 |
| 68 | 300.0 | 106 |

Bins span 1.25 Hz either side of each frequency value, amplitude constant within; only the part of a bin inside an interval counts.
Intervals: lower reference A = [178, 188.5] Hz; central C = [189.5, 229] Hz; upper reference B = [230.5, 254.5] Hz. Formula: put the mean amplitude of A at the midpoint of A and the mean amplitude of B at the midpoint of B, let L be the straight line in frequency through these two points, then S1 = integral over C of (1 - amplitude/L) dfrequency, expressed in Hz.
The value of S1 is 0.5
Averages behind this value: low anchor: 85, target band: 90.4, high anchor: 100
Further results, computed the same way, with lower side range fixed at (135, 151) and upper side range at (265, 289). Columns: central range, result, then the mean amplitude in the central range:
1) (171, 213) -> 3.6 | 89.8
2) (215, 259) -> 1.8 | 96.9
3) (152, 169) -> 2.8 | 80.3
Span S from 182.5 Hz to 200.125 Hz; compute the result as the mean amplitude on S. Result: 85.7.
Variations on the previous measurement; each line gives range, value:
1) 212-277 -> 98.1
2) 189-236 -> 90.9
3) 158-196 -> 86.7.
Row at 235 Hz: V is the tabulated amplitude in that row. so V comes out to 93.3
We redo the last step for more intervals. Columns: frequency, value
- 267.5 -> 97.6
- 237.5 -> 99.4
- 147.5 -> 96.2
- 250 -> 99.3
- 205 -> 93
